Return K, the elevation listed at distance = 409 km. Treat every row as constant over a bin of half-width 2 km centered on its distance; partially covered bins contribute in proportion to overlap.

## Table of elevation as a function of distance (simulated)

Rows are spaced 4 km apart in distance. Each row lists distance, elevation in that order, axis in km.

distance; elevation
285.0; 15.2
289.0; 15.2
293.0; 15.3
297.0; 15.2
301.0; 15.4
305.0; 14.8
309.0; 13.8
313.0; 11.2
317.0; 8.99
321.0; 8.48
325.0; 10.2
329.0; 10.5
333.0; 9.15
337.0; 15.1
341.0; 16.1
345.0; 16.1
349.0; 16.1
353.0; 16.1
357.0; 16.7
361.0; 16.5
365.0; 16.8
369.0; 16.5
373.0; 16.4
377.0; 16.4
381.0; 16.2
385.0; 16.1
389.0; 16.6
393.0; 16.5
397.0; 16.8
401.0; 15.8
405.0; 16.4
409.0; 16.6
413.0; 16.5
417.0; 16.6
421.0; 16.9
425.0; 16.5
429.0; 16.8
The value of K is 16.6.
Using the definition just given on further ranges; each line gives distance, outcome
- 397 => 16.8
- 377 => 16.4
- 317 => 8.99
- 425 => 16.5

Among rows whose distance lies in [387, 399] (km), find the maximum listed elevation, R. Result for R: 16.8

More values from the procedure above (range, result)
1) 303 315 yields 14.8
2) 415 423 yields 16.9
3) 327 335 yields 10.5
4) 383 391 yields 16.6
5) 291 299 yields 15.3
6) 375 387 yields 16.4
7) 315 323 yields 8.99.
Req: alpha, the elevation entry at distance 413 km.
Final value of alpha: 16.5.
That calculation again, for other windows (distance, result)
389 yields 16.6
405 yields 16.4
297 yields 15.2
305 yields 14.8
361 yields 16.5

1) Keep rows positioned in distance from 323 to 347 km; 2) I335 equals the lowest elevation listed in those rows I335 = 9.15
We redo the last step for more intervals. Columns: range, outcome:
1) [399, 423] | 15.8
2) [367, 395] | 16.1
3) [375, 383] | 16.2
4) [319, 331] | 8.48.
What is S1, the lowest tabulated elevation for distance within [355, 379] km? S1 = 16.4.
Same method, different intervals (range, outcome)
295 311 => 13.8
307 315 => 11.2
